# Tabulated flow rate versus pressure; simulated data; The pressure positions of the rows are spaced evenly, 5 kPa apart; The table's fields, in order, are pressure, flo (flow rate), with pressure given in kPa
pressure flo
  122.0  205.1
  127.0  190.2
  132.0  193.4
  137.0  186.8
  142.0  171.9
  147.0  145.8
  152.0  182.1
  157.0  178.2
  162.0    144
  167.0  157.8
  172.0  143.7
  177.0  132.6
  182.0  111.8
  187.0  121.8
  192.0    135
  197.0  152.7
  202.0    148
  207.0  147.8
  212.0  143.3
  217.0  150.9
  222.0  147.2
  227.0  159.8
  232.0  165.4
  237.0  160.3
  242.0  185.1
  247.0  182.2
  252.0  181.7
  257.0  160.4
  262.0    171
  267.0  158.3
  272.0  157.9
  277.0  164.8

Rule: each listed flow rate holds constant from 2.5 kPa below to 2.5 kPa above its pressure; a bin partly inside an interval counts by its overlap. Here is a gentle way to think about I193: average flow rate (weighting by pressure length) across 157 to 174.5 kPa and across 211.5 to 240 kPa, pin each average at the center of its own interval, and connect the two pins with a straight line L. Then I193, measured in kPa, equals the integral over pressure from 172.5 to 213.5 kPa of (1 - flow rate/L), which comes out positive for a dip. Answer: 4.62 kPa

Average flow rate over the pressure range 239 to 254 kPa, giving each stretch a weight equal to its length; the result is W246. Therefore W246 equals 182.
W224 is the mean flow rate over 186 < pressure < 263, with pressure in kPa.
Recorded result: 157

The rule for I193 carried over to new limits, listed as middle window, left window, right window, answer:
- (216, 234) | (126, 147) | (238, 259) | 2.2 kPa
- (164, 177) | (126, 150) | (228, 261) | 2.1 kPa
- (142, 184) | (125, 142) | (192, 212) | 4.7 kPa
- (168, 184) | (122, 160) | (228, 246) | 4.0 kPa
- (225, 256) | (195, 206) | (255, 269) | -2.6 kPa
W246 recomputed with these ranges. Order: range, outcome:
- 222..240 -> 160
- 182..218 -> 140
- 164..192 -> 134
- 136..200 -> 150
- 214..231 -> 153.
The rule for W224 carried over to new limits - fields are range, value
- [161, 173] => 150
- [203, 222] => 147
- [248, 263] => 172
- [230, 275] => 169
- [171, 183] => 130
